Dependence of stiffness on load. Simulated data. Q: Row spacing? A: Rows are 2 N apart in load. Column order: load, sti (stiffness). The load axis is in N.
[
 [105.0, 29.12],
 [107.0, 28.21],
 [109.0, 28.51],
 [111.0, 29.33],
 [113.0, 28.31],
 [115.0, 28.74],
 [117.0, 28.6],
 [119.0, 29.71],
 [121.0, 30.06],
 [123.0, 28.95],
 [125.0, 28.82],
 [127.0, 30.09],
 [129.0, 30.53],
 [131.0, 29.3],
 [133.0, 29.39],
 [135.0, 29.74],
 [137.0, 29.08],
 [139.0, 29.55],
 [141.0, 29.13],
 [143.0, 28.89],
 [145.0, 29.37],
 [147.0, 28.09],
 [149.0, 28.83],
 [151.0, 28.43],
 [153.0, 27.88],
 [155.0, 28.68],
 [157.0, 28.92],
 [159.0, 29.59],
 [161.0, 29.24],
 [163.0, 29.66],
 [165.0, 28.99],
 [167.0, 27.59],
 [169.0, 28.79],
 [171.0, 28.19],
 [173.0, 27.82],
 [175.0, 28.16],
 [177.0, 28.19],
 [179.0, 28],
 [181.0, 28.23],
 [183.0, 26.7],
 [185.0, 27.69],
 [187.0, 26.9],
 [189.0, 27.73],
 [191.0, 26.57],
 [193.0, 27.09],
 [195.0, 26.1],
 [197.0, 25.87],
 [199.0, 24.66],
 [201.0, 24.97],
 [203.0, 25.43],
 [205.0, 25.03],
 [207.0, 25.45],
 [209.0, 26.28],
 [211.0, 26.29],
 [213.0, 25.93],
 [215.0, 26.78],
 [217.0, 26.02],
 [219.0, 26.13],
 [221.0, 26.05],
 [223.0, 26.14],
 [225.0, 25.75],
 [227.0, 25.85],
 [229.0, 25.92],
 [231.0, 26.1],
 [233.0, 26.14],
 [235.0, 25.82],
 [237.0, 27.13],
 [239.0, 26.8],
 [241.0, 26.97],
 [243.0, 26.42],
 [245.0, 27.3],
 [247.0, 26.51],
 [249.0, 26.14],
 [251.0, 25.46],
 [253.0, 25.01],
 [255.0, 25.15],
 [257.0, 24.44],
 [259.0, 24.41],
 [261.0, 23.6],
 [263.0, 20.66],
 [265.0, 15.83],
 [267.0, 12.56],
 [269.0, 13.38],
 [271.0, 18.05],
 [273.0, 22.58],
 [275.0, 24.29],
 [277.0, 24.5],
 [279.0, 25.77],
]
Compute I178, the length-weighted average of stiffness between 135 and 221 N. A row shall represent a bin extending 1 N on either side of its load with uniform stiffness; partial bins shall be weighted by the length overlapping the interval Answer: 27.6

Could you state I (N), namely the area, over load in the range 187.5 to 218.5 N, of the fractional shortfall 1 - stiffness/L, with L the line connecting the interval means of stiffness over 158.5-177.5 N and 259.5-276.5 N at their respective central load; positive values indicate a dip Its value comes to -0.9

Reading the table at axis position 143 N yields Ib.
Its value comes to 28.89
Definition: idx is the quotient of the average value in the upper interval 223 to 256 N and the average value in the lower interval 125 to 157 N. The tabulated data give 0.90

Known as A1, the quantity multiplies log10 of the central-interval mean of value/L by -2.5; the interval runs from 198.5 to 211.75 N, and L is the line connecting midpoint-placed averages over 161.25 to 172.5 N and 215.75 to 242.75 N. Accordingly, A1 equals 0.07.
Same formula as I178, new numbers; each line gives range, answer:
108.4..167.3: 29.1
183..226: 26.1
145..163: 28.8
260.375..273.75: 17.9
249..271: 21.1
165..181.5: 28.2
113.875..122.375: 29.2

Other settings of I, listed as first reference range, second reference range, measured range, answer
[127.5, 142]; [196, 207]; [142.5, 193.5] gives -1.6 N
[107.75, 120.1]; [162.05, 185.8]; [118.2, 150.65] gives -0.8 N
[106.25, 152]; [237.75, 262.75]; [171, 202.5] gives 0.5 N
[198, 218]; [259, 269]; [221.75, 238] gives -2.4 N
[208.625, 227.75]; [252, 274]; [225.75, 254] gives -3.5 N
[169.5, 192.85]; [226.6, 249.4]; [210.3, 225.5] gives 0.4 N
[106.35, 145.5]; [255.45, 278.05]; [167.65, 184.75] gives -1.2 N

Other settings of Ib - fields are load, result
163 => 29.66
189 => 27.73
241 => 26.97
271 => 18.05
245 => 27.3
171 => 28.19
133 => 29.39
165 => 28.99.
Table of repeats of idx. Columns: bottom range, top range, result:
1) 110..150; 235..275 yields 0.79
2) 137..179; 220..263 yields 0.90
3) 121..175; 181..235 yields 0.90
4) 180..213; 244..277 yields 0.85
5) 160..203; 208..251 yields 0.96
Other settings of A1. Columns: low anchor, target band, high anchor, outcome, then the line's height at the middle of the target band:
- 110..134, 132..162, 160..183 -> -0.01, 28.8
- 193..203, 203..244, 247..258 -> -0.03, 25.5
